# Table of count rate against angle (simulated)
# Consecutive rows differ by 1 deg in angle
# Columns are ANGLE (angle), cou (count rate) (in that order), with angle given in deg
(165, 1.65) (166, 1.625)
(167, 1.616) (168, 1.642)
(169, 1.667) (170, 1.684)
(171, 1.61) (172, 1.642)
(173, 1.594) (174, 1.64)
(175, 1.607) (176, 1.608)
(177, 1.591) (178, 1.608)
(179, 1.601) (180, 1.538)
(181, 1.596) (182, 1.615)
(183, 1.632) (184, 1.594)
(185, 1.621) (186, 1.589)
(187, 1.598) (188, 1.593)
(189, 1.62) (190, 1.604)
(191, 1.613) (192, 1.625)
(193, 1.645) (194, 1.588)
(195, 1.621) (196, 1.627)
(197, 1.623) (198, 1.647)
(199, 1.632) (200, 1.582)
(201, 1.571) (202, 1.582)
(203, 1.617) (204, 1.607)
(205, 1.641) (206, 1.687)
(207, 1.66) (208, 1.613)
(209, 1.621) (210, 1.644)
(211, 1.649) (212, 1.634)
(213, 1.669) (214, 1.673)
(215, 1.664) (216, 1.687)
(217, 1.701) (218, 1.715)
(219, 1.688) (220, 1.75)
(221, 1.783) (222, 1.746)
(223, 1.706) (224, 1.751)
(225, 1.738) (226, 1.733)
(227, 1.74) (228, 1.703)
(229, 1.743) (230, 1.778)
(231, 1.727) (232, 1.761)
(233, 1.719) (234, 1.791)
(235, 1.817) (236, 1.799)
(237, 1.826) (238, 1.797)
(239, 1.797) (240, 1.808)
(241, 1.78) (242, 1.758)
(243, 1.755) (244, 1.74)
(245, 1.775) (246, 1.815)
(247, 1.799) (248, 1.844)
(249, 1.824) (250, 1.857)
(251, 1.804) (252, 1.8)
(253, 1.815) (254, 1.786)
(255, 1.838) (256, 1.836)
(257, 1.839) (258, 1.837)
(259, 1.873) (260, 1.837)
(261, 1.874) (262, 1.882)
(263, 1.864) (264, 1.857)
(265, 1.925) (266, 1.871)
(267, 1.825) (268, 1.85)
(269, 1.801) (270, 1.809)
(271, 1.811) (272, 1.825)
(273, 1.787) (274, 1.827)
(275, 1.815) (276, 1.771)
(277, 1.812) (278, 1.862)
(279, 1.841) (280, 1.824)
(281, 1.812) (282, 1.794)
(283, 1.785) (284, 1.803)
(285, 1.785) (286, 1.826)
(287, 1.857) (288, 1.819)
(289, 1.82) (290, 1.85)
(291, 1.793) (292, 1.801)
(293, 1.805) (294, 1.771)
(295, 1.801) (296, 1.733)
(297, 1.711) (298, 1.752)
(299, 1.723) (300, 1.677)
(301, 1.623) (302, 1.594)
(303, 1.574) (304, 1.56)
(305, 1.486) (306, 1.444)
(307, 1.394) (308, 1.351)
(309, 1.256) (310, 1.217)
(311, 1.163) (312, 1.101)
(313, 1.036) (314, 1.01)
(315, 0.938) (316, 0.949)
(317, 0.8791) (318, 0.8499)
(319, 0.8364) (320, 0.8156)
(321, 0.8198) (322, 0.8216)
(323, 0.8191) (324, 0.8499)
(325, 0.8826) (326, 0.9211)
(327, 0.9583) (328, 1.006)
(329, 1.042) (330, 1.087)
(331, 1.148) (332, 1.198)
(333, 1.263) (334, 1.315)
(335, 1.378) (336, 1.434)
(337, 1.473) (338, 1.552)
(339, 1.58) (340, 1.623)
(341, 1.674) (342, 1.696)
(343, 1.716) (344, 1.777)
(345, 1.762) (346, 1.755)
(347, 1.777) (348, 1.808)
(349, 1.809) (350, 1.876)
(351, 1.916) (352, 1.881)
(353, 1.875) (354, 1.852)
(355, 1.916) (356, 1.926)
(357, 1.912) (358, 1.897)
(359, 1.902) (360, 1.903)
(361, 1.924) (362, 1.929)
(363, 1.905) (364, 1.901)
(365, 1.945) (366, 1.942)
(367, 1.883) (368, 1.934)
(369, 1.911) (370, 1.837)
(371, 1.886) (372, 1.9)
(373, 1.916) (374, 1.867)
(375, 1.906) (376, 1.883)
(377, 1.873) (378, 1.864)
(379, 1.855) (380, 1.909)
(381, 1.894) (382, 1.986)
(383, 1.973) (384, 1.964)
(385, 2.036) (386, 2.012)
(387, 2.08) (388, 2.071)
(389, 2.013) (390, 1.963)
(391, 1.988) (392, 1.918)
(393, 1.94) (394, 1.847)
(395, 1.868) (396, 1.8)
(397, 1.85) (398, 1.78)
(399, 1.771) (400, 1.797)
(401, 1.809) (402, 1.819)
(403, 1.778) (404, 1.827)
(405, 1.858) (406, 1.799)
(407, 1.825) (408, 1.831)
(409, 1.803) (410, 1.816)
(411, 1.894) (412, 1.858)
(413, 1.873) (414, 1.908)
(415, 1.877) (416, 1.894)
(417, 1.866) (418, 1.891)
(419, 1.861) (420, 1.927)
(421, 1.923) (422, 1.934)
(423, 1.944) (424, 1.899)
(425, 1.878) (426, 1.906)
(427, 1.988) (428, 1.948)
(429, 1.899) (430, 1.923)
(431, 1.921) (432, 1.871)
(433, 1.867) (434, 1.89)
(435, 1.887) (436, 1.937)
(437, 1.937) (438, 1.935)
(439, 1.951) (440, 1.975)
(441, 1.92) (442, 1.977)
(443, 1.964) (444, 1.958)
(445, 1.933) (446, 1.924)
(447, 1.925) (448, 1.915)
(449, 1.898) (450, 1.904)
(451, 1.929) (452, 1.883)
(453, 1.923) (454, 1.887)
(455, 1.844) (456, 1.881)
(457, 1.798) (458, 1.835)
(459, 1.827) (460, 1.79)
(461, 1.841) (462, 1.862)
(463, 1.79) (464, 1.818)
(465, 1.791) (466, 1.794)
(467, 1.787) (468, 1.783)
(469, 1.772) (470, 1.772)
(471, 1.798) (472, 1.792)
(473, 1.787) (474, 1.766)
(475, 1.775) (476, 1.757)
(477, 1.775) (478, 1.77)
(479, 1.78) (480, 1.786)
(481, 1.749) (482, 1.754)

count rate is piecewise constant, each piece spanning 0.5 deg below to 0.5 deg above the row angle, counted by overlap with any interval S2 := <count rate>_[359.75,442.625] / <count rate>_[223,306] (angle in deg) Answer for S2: 1.07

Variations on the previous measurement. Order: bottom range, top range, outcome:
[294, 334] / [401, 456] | 1.55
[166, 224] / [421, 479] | 1.14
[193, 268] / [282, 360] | 0.85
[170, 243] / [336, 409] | 1.11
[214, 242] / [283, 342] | 0.78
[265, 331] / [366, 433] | 1.28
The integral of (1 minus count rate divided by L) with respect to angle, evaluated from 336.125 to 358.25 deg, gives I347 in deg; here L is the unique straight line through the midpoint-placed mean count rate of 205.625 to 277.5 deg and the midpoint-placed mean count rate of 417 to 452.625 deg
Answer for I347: 1.0 deg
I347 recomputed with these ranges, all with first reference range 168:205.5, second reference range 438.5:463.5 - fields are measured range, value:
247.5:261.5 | -1.23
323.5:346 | 5.45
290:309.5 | 1.16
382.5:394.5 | -1.03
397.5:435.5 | -0.26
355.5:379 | -1.26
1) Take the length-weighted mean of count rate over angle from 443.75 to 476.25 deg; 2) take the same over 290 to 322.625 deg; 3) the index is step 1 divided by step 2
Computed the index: 1.4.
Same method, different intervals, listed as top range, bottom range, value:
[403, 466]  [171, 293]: 1.09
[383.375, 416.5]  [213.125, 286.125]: 1.05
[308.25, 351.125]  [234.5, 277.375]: 0.70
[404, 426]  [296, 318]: 1.39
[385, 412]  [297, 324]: 1.54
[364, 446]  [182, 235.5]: 1.14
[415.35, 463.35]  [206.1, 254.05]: 1.09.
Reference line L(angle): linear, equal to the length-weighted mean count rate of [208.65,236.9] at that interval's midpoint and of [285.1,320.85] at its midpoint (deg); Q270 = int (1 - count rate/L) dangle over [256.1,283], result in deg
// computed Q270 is -4.7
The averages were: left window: 1.72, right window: 1.45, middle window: 1.83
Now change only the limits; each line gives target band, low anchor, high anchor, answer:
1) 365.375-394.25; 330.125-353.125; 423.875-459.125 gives -3.5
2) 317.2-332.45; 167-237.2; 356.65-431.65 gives 7.4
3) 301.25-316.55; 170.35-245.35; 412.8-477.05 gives 4.2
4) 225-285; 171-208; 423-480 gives -4.7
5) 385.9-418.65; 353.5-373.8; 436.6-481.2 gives 0.1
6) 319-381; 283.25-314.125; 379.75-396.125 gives 7.0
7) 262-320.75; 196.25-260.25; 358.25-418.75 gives 6.4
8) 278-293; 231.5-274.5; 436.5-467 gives 0.1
